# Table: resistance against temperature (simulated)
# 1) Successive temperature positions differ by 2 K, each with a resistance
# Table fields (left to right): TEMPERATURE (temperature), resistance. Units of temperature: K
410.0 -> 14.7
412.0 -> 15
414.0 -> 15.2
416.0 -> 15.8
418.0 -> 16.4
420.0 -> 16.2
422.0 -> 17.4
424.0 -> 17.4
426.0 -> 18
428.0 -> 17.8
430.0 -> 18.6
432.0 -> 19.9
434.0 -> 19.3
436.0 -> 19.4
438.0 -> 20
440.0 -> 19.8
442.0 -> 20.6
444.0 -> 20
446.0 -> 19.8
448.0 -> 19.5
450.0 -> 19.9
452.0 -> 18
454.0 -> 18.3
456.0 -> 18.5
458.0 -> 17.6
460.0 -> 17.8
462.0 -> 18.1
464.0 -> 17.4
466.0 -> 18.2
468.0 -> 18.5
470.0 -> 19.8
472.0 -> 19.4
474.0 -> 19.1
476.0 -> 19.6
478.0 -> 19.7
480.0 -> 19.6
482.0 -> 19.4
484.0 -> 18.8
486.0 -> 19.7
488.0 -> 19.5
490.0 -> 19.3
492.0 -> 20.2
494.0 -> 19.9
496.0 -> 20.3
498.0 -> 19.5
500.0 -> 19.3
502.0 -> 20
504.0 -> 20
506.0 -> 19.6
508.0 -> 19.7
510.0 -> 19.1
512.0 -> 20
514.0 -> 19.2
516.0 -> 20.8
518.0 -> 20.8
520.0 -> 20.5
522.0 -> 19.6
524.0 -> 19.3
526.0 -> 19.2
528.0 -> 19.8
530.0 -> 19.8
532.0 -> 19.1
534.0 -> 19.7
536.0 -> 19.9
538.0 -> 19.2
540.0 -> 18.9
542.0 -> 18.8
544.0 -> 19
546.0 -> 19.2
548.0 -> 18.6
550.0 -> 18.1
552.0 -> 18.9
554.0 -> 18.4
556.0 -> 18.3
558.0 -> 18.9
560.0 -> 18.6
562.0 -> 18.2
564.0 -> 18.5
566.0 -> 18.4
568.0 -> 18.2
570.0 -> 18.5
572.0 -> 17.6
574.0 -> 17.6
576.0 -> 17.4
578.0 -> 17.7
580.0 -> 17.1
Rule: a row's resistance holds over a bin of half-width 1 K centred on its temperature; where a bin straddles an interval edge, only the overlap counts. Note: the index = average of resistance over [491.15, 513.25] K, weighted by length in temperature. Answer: 19.8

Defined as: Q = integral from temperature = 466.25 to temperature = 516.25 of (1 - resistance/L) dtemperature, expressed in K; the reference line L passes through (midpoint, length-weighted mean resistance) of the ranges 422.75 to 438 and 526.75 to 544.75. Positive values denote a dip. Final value -1.26 K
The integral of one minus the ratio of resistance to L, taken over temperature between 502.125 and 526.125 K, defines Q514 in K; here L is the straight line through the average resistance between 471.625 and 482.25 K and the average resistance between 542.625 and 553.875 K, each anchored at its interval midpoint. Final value -1.0 K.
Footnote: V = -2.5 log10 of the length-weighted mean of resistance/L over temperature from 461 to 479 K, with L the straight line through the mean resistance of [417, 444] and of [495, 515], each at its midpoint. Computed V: 0.02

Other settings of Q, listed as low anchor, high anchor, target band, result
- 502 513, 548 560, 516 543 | -0.7 K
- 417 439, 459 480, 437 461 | -0.8 K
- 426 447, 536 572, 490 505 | -0.6 K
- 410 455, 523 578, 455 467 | 0.3 K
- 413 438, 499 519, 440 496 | -1.1 K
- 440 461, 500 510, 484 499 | -0.1 K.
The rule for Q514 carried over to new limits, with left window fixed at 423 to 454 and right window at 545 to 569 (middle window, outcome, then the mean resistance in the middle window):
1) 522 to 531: -0.4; 19.5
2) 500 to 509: -0.5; 19.8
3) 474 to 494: -0.6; 19.5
